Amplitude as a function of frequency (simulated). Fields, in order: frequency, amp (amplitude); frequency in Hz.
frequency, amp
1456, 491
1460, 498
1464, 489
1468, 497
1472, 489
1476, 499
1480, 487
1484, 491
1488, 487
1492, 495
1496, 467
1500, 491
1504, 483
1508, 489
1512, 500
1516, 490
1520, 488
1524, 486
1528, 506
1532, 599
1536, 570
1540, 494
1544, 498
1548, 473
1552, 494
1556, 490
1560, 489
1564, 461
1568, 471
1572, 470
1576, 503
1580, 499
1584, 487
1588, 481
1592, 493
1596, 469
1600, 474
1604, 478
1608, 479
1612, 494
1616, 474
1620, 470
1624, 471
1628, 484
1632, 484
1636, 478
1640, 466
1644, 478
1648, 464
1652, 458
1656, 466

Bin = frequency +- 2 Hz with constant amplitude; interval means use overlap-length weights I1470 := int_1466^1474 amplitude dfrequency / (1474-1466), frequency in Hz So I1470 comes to 493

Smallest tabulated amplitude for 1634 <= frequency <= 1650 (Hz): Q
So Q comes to 464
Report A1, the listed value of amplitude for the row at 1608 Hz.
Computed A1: 479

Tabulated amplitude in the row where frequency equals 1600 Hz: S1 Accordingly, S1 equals 474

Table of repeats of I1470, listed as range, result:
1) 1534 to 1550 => 509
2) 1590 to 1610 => 479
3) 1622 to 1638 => 479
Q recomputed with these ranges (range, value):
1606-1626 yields 470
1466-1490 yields 487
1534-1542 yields 494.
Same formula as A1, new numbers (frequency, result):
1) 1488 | 487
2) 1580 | 499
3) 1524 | 486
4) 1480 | 487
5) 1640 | 466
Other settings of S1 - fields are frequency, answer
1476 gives 499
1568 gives 471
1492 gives 495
